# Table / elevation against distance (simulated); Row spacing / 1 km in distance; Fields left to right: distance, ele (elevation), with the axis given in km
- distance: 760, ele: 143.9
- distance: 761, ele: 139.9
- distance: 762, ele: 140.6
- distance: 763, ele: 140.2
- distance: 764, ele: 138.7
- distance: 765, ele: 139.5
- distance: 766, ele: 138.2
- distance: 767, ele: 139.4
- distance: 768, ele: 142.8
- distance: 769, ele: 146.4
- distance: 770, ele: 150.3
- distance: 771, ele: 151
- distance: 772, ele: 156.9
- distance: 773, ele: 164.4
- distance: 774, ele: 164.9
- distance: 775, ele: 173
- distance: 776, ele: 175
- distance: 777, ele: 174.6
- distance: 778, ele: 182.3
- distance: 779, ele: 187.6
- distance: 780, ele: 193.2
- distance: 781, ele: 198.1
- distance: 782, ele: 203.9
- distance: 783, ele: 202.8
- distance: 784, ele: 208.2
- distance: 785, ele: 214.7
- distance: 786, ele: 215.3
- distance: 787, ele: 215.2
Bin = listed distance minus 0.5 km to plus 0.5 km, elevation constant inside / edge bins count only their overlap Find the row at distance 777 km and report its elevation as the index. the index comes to 174.6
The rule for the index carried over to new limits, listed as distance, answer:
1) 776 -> 175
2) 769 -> 146.4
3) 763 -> 140.2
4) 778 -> 182.3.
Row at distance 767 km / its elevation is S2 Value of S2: 139.4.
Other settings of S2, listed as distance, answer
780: 193.2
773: 164.4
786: 215.3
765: 139.5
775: 173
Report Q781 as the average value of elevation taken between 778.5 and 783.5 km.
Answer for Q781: 197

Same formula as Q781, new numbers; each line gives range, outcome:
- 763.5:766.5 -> 139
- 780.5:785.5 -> 206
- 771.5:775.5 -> 165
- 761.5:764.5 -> 140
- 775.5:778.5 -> 177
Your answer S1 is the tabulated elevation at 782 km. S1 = 203.9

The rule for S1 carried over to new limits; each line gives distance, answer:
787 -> 215.2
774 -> 164.9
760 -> 143.9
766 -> 138.2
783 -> 202.8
